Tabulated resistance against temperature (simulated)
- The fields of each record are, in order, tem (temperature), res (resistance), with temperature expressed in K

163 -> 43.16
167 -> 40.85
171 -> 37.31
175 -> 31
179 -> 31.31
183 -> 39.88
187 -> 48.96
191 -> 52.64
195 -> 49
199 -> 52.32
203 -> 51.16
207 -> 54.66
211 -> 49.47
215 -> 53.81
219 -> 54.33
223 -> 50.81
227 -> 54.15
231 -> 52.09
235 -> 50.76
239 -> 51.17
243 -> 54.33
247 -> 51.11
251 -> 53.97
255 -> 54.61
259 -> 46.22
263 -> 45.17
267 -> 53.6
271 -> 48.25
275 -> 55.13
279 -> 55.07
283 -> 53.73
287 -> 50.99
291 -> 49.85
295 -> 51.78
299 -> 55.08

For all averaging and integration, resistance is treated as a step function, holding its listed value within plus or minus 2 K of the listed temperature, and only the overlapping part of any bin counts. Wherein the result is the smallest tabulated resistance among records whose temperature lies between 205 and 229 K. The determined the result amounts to 49.47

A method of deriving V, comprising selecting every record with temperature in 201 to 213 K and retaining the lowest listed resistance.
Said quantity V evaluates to 49.47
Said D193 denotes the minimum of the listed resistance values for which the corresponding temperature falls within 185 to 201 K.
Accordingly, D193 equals 48.96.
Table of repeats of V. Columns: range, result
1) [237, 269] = 45.17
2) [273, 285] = 53.73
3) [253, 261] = 46.22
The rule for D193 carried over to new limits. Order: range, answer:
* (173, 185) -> 31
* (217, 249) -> 50.76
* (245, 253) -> 51.11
